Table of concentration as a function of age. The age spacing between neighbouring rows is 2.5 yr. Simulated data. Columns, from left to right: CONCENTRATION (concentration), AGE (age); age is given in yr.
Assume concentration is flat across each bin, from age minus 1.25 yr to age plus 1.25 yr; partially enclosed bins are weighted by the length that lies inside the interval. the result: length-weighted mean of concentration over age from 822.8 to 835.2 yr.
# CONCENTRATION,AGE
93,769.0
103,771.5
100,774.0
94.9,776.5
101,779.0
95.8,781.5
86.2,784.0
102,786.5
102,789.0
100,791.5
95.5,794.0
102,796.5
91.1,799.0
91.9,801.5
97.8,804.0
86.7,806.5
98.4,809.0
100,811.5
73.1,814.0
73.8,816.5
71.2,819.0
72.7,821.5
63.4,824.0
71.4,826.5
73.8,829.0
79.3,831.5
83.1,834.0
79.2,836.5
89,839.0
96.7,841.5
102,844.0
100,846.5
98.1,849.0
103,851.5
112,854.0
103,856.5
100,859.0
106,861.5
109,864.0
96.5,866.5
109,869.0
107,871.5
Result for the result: 74.2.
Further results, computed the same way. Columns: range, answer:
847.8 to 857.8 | 104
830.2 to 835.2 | 81.1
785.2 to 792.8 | 101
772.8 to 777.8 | 97.5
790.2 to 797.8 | 99.1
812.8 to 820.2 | 72.7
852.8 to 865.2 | 106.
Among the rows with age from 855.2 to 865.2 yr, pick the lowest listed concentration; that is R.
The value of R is 100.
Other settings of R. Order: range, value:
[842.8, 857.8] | 98.1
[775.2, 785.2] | 86.2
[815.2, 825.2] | 63.4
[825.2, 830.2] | 71.4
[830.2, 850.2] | 79.2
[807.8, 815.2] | 73.1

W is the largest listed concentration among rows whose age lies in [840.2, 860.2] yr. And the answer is 112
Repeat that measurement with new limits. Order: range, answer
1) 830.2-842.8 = 96.7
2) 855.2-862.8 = 106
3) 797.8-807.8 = 97.8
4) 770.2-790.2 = 103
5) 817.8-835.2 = 83.1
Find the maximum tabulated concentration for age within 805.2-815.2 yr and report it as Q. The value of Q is 100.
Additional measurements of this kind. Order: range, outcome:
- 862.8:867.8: 109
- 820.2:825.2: 72.7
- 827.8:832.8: 79.3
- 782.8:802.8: 102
